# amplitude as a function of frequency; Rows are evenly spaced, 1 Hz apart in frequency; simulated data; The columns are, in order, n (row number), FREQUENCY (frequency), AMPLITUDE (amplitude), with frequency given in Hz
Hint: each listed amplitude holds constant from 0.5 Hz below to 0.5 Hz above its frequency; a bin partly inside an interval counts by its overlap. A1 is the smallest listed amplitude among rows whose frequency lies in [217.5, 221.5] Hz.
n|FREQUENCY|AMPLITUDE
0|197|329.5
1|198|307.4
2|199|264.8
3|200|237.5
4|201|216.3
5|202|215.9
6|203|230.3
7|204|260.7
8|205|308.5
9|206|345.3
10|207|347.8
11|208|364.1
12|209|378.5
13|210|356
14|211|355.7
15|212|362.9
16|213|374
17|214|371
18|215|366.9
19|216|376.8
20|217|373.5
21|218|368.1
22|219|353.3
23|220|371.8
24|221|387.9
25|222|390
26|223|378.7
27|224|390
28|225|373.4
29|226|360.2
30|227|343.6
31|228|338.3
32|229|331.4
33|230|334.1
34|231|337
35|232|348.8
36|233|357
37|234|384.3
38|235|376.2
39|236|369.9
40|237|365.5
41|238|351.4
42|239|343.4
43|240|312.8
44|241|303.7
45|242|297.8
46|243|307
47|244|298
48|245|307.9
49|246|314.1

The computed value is 353.3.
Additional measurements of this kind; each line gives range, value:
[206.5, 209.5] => 347.8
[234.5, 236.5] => 369.9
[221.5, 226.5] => 360.2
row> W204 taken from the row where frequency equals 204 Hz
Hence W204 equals 260.7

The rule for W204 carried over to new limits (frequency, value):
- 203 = 230.3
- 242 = 297.8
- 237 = 365.5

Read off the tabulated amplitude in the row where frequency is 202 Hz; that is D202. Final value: 215.9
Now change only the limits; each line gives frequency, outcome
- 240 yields 312.8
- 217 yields 373.5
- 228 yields 338.3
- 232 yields 348.8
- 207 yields 347.8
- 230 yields 334.1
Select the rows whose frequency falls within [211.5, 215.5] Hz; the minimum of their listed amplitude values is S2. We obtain 362.9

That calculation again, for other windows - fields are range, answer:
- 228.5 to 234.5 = 331.4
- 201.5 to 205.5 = 215.9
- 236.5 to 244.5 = 297.8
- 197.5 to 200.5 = 237.5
